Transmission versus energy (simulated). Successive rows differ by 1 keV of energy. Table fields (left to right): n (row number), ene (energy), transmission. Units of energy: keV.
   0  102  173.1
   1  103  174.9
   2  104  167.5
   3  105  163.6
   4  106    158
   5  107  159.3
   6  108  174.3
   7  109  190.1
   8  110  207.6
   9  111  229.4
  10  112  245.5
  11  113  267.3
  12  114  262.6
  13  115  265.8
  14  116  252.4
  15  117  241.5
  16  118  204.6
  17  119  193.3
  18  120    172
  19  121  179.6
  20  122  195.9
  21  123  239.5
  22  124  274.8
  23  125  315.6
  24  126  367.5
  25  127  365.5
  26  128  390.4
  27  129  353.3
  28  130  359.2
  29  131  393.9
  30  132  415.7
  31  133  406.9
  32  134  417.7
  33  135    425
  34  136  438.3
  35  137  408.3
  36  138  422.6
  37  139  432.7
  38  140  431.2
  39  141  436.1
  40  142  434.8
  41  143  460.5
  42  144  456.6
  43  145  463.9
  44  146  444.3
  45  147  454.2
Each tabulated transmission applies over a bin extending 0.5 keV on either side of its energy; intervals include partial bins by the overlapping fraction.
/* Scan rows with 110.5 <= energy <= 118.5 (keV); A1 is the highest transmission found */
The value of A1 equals 267.3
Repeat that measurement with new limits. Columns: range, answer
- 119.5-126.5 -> 367.5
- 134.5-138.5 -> 438.3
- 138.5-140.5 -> 432.7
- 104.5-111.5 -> 229.4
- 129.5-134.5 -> 417.7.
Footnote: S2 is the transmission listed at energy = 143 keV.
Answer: 460.5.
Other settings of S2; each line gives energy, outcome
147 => 454.2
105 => 163.6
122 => 195.9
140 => 431.2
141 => 436.1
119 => 193.3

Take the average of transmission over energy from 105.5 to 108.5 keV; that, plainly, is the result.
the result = 164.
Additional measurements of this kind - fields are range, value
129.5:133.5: 394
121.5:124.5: 237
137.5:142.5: 431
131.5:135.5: 416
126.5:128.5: 378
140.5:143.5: 444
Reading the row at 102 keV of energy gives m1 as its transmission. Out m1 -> 173.1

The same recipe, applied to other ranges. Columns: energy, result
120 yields 172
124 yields 274.8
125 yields 315.6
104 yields 167.5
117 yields 241.5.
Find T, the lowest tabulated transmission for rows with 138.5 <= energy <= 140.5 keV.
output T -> 431.2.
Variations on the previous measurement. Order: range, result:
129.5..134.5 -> 359.2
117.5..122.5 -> 172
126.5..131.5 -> 353.3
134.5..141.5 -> 408.3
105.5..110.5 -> 158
